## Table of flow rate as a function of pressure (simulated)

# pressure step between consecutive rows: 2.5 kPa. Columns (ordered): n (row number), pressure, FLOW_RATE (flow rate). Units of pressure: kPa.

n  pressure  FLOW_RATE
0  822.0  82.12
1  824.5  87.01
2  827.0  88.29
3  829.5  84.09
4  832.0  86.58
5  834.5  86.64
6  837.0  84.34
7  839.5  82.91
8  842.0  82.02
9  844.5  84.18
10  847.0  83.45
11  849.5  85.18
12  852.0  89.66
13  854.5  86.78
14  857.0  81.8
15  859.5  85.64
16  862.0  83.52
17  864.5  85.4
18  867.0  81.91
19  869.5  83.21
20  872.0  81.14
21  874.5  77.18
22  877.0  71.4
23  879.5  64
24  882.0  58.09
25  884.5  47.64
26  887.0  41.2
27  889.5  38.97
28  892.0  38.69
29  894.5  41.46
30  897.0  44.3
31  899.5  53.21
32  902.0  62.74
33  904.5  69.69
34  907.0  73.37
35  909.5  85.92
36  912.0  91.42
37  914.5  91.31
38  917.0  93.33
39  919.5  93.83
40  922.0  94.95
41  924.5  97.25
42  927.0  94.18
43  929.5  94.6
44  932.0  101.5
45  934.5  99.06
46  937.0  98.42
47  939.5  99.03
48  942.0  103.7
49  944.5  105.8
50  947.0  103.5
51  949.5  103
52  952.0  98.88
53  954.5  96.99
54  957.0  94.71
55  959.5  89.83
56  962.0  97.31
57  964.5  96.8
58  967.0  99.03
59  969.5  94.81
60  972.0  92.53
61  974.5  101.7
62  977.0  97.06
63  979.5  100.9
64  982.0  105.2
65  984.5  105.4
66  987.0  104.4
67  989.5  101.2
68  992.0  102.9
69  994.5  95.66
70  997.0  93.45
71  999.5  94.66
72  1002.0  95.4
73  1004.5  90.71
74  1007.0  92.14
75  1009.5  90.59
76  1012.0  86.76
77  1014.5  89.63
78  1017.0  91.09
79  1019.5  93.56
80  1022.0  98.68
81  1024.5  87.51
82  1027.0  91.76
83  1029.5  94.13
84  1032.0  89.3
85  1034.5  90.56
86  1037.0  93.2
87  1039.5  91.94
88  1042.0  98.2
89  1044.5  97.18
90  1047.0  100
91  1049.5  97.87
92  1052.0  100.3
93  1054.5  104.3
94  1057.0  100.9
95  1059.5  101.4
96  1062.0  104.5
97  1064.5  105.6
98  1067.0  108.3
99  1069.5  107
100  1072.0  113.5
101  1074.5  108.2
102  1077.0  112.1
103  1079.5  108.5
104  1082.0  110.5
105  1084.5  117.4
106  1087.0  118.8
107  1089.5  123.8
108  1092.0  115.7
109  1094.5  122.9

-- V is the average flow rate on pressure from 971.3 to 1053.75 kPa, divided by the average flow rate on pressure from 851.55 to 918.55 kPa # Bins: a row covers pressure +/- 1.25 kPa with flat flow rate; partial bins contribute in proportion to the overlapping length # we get 1.36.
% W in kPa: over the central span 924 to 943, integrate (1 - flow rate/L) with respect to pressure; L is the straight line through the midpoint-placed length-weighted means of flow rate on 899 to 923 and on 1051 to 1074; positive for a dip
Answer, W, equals -3.0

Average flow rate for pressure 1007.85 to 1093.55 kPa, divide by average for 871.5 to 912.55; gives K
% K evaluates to 1.68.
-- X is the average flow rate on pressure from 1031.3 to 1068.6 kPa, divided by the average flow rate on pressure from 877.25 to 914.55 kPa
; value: 1.7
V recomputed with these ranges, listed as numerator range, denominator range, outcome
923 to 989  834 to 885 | 1.24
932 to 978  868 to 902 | 1.72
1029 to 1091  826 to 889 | 1.33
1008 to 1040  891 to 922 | 1.28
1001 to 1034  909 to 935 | 0.97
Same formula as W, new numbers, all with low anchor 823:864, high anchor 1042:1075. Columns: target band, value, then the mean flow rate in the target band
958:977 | -0.1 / 96.1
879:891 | 5.4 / 48.9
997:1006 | 0.5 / 93.5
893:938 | 4.7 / 81.9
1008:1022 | 1.2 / 91.1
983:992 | -0.6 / 104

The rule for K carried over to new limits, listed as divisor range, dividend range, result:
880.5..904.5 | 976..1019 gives 1.98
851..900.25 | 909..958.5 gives 1.46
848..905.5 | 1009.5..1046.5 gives 1.37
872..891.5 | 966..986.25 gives 1.73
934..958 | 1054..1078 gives 1.06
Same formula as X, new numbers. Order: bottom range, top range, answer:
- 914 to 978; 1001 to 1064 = 0.97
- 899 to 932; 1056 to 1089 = 1.28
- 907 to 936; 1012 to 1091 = 1.09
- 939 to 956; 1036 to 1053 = 0.95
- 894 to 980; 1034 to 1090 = 1.16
